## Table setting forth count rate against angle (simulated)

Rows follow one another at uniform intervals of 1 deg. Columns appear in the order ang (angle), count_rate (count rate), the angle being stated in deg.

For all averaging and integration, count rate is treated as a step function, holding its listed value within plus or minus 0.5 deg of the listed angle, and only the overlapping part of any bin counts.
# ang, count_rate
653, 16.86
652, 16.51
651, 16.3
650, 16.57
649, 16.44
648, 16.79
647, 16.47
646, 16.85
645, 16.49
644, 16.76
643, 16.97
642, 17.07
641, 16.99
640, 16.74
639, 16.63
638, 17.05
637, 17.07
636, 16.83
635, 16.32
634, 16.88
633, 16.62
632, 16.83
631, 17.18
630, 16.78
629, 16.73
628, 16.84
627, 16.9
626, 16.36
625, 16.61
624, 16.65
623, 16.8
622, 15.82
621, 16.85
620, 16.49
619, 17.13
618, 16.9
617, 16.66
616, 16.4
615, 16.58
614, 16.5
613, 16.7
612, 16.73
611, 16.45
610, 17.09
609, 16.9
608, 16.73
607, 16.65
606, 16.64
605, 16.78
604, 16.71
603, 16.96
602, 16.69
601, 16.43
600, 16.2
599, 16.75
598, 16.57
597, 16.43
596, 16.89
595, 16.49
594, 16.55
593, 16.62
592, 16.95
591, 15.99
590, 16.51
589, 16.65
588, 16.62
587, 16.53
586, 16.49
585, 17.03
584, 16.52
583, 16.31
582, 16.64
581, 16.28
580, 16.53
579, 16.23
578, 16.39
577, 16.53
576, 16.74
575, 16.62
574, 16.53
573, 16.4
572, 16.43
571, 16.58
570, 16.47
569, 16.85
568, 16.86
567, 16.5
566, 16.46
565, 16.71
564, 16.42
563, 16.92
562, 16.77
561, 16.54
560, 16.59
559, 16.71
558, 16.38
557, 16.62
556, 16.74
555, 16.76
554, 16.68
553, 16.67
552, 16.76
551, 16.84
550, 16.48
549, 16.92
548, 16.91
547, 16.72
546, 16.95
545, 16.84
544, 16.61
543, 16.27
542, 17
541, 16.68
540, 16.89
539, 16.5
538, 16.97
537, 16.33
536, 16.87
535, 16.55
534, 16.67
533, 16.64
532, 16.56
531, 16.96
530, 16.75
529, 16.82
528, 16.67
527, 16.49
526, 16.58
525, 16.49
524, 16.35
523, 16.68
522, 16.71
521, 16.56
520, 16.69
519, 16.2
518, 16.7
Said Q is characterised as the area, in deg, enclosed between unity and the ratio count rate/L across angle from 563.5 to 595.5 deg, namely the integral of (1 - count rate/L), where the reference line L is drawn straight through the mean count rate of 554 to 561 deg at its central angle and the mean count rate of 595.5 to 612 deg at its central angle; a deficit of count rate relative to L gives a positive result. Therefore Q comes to 0.21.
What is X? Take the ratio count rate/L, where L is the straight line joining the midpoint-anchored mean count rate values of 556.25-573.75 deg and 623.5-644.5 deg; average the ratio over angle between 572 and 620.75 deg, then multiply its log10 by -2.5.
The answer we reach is 0.01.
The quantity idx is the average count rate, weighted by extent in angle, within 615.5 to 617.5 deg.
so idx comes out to 16.5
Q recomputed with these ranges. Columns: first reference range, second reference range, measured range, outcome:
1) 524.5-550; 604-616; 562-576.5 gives 0.1 deg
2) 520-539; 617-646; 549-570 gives 0.0 deg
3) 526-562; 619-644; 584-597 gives 0.1 deg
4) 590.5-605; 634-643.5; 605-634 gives 0.1 deg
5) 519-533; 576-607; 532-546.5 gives -0.1 deg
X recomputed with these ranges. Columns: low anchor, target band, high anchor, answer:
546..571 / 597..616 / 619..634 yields 0.002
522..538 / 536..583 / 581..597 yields -0.002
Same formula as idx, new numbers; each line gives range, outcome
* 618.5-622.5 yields 16.6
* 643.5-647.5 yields 16.6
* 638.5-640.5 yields 16.7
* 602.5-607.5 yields 16.7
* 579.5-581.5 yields 16.4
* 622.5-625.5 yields 16.7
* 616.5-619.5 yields 16.9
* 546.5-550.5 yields 16.8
